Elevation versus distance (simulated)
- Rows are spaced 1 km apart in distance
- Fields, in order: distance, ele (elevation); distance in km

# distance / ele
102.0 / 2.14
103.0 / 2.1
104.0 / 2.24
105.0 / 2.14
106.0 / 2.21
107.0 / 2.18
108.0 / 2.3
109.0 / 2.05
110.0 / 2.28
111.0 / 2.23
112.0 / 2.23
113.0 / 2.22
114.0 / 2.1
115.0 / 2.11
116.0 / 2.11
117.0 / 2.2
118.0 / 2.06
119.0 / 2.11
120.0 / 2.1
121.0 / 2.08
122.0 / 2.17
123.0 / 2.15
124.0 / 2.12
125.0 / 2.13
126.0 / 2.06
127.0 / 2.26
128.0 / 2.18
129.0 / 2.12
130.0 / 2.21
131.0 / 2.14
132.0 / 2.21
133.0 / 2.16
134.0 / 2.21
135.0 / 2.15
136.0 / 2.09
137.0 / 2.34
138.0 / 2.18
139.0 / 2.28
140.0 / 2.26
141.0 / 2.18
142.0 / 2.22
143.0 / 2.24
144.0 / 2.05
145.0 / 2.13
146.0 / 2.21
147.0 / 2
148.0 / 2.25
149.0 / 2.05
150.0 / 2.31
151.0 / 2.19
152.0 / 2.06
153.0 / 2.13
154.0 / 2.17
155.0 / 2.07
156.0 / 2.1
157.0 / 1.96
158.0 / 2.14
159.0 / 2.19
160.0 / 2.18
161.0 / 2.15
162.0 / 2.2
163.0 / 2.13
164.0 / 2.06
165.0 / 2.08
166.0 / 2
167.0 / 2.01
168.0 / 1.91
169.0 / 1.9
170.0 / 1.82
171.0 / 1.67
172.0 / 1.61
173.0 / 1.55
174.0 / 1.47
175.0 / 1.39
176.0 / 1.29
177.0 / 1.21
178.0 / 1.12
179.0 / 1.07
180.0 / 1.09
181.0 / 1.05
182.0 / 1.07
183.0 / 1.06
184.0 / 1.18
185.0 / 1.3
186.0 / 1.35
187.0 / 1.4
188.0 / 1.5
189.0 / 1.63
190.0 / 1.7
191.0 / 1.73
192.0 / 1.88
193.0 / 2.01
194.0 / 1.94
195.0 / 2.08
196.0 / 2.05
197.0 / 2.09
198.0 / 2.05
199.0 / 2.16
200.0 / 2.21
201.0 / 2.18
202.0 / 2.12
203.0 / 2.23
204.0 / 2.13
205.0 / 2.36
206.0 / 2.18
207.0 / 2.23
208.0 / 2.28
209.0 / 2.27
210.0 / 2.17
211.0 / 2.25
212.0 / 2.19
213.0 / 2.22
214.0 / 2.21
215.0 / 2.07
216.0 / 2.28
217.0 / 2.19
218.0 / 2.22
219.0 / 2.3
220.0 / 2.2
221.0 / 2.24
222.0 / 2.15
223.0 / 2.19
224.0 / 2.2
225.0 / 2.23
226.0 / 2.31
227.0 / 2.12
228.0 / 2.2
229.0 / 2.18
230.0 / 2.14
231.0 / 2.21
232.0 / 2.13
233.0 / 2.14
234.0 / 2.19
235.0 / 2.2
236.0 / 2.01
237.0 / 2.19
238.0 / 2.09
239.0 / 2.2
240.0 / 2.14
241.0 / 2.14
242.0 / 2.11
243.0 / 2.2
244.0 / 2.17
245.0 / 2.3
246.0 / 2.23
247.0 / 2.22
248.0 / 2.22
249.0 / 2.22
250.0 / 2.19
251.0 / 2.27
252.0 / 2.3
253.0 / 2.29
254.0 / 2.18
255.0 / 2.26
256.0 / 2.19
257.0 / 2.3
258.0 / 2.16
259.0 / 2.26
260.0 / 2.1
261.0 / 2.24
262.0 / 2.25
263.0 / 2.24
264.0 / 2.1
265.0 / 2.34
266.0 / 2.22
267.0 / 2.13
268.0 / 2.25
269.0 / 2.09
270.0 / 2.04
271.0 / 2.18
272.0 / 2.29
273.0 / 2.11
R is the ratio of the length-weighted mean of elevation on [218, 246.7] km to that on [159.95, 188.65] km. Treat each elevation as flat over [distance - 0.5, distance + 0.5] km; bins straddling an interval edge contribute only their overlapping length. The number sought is 1.39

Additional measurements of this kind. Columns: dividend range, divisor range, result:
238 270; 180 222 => 1.14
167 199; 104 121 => 0.73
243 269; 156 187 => 1.35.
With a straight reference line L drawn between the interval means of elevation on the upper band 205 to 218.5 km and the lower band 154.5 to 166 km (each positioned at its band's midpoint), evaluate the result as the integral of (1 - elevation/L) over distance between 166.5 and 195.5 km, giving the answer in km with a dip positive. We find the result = 8.6 km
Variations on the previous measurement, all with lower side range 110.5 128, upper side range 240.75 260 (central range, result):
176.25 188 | 5.3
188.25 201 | 1.3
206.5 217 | -0.1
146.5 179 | 4.0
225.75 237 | 0.2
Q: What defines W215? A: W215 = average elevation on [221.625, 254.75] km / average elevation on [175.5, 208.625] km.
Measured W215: 1.27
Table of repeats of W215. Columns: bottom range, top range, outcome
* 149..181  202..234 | 1.20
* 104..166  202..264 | 1.02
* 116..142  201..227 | 1.02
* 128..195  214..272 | 1.17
